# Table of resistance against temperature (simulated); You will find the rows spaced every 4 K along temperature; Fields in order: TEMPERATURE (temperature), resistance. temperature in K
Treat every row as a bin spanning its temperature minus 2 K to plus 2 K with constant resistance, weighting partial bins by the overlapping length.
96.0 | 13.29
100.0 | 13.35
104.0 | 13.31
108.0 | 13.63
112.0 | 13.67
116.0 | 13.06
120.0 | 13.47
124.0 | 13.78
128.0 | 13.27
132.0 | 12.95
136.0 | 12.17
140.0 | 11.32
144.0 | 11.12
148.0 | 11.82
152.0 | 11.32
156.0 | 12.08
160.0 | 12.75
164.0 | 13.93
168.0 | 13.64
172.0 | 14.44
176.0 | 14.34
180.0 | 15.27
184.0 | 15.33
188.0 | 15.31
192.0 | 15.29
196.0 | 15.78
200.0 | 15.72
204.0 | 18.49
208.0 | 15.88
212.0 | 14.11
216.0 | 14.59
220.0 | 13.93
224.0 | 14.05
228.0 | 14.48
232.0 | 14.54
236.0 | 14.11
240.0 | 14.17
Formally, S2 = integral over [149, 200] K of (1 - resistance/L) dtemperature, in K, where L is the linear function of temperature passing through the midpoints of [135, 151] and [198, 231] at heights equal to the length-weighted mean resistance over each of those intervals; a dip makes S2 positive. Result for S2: -3.8 K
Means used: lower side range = 11.6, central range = 14.1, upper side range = 15.1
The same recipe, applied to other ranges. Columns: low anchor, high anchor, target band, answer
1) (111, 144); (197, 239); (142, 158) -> 2.13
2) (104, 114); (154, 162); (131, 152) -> 1.70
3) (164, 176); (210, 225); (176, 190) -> -1.06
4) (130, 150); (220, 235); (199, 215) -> -2.65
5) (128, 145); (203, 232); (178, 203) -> -2.84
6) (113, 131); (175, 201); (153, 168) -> 1.66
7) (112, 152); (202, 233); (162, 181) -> -0.80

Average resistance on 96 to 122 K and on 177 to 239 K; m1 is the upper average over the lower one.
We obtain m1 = 1.13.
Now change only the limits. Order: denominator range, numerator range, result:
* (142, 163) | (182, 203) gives 1.31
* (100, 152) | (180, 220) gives 1.22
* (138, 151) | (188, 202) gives 1.36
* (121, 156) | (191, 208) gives 1.33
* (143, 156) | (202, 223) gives 1.33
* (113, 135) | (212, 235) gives 1.08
